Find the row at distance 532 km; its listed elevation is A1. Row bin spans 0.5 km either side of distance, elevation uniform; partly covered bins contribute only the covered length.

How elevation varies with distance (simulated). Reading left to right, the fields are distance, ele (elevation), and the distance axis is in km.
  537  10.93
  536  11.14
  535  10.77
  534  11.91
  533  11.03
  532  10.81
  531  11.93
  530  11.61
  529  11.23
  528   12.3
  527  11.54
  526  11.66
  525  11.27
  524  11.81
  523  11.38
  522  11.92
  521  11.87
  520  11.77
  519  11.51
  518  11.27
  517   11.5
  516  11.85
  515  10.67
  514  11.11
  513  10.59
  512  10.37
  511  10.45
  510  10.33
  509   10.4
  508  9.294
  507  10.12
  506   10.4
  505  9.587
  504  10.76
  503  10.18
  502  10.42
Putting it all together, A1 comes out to 10.81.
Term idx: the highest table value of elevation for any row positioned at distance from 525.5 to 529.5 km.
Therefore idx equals 12.3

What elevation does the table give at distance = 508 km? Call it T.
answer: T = 9.294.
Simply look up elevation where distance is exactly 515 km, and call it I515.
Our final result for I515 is 10.67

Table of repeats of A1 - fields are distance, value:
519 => 11.51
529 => 11.23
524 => 11.81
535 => 10.77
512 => 10.37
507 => 10.12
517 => 11.5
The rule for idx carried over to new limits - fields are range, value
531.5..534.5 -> 11.91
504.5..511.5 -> 10.45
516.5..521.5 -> 11.87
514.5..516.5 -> 11.85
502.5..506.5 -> 10.76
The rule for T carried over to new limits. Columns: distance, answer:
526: 11.66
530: 11.61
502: 10.42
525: 11.27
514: 11.11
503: 10.18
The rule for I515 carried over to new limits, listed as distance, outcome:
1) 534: 11.91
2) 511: 10.45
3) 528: 12.3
